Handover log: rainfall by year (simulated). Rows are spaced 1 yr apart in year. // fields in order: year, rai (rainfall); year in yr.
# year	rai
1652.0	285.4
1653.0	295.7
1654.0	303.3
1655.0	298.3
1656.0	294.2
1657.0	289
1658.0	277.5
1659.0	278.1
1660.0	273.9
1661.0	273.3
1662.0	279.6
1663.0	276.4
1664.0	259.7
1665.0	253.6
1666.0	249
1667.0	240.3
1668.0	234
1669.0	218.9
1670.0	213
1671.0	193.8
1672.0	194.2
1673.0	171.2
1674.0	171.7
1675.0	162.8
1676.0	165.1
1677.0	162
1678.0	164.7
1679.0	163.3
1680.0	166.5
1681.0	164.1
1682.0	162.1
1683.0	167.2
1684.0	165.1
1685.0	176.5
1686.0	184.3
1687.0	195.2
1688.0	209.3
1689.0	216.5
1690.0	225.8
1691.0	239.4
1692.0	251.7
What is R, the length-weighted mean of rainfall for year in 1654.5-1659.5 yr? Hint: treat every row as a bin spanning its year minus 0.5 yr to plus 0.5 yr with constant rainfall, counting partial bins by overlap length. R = 287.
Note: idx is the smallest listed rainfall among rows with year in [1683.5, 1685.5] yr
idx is 165.1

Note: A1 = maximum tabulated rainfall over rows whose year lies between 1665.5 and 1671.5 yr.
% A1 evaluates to 249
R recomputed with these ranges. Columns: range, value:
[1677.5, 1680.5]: 165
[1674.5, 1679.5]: 164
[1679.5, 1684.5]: 165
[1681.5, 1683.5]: 165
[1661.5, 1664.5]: 272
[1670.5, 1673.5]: 186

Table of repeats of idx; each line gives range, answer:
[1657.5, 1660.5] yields 273.9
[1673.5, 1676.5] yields 162.8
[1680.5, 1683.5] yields 162.1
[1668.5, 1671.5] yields 193.8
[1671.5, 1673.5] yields 171.2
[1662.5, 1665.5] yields 253.6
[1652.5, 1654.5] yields 295.7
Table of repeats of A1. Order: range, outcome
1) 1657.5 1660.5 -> 278.1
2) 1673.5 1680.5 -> 171.7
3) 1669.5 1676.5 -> 213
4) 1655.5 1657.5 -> 294.2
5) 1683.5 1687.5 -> 195.2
